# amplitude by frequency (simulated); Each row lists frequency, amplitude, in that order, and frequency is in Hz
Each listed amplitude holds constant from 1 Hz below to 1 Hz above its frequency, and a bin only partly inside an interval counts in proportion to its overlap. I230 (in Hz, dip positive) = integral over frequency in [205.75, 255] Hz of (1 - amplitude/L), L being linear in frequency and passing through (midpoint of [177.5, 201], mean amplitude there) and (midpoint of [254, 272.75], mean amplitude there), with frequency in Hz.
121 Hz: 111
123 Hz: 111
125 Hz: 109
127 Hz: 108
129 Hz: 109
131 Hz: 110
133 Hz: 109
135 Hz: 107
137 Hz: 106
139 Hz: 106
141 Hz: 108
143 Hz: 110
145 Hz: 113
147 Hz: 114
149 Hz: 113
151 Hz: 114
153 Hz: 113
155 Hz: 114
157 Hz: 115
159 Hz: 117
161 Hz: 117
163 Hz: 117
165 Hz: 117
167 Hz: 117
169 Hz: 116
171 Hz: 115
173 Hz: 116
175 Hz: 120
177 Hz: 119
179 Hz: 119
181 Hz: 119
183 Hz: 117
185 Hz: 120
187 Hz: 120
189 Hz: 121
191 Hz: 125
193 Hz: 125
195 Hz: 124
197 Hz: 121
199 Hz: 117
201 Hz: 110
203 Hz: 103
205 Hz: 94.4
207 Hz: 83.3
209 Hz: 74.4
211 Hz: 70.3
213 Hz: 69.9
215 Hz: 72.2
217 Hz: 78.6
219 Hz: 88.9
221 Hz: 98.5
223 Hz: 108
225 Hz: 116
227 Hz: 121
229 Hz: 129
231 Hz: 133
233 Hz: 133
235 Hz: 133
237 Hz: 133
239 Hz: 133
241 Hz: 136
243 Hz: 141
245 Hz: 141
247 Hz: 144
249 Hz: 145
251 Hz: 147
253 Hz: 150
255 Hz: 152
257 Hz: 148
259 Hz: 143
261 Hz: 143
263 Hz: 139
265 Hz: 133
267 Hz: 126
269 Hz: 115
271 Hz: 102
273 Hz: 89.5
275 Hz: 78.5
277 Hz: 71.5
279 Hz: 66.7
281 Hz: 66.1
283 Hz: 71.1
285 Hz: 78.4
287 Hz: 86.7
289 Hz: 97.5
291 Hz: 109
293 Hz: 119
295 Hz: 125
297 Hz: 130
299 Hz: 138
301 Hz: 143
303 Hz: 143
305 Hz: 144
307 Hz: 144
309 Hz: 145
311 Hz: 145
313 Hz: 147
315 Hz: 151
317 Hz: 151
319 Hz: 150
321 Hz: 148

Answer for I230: 4.1 Hz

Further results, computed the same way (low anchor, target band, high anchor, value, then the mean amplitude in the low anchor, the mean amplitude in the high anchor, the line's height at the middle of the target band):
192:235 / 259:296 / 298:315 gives 8.1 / 104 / 144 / 132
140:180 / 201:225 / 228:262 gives 7.9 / 115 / 140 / 131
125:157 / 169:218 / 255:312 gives 2.6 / 110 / 116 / 113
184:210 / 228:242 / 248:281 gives -2.0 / 111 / 120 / 116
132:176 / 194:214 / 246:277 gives 3.9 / 113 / 128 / 120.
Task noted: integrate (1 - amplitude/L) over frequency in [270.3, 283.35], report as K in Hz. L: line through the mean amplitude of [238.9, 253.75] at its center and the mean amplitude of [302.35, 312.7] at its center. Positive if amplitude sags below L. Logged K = 6.0 Hz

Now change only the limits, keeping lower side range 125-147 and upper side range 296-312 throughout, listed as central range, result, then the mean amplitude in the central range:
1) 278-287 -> 4.26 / 72.4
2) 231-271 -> -1.98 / 138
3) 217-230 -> 1.87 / 108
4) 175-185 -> -0.12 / 119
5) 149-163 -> -0.28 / 115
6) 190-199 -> -0.21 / 123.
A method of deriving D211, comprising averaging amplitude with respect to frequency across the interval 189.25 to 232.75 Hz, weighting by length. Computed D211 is 104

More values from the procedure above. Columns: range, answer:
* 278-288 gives 73.8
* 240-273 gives 136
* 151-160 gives 115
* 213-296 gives 115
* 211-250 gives 117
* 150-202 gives 118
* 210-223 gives 81.9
